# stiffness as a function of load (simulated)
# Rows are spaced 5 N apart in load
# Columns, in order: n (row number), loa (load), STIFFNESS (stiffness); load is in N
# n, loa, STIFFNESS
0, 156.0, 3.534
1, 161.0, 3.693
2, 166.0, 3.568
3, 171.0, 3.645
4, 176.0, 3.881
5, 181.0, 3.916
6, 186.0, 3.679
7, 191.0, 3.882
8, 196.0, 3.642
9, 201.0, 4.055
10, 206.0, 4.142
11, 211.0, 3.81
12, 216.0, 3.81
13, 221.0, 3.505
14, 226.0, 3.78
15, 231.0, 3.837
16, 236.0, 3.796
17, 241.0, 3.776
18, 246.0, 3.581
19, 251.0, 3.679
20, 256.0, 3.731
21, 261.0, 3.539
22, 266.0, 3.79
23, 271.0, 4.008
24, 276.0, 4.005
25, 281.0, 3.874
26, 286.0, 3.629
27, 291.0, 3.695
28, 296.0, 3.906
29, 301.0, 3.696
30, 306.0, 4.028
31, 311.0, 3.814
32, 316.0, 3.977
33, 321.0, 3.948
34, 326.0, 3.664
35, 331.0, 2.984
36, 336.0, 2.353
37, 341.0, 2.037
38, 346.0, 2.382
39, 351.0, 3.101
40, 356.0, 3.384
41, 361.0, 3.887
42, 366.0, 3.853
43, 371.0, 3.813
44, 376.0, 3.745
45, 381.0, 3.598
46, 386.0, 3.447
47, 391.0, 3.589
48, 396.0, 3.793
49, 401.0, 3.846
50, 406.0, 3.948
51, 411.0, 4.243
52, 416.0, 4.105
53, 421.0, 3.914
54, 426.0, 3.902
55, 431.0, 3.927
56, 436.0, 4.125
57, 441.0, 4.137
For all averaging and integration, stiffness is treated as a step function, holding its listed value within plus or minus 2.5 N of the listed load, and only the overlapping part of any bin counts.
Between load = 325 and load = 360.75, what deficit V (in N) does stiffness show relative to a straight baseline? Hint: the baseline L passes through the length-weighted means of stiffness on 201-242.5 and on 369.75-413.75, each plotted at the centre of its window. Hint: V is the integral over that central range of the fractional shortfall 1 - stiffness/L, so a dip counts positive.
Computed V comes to 8.7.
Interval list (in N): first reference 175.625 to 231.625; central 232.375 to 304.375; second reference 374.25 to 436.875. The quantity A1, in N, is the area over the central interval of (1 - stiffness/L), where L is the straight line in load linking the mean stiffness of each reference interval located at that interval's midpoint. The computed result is 1.2 N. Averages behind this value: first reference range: 3.83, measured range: 3.77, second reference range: 3.85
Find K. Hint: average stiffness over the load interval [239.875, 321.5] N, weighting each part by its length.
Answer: 3.8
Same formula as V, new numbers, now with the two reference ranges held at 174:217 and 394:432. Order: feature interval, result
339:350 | 4.5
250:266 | 0.9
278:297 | 0.7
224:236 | 0.2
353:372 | 1.1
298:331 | 1.1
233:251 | 0.8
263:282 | 0.0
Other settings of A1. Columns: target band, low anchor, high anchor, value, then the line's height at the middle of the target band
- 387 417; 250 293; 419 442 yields 0.5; 3.96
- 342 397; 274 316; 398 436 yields 6.6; 3.93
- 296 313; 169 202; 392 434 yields 0.1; 3.88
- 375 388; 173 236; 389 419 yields 1.1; 3.91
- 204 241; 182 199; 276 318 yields -0.2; 3.78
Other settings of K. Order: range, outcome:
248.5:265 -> 3.66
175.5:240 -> 3.82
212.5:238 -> 3.75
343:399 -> 3.5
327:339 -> 2.77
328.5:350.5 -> 2.5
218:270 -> 3.71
